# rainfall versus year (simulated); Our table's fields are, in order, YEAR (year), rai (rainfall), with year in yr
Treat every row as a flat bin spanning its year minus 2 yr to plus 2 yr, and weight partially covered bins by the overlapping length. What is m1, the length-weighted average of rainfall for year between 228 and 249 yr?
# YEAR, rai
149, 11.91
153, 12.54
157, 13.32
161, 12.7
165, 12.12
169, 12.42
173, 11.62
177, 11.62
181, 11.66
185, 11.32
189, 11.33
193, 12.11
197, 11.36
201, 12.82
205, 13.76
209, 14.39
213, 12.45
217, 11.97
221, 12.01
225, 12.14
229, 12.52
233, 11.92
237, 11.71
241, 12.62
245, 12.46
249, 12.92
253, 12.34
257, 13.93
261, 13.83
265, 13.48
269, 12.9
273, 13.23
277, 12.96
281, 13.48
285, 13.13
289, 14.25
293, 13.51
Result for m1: 12.3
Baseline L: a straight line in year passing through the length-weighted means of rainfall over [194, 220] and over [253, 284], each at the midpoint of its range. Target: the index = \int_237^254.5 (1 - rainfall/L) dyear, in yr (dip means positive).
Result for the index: 0.8 yr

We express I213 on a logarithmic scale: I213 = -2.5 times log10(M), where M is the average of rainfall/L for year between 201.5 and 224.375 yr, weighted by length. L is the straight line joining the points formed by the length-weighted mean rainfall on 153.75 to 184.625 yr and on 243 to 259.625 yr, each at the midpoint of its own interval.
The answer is -0.02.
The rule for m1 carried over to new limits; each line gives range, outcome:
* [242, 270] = 13.1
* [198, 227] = 12.7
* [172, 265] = 12.4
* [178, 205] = 11.9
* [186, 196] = 11.6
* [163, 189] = 11.8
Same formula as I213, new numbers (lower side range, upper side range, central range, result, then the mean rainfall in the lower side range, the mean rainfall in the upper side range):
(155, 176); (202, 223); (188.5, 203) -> 0.07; 12.4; 12.9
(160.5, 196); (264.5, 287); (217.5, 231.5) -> 0.02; 11.8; 13.2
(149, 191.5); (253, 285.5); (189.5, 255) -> 0.02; 12.1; 13.3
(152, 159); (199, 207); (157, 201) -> 0.10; 13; 13.3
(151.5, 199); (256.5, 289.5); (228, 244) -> 0.06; 12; 13.4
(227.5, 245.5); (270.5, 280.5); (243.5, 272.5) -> -0.03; 12.2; 13.1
